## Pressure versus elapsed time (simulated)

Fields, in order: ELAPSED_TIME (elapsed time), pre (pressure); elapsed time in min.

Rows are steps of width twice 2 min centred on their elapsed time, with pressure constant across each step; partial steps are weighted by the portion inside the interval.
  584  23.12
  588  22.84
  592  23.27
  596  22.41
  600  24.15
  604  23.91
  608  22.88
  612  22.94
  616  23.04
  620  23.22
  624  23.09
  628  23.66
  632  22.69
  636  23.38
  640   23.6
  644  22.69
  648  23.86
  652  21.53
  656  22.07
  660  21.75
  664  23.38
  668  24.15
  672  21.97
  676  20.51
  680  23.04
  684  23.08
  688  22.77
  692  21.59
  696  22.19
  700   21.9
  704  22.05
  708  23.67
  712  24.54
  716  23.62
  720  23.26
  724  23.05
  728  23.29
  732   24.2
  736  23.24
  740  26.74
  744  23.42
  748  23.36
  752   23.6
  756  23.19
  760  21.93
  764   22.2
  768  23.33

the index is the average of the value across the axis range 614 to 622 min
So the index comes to 23.1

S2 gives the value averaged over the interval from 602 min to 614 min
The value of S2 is 23.2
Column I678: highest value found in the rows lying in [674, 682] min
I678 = 23.04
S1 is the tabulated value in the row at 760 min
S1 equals 21.93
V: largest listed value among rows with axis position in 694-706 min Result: 22.19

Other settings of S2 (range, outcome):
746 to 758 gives 23.4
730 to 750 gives 24.2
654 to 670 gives 22.8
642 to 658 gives 22.5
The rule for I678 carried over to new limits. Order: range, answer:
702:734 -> 24.54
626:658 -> 23.86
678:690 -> 23.08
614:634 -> 23.66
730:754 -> 26.74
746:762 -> 23.6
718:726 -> 23.26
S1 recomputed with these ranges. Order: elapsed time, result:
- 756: 23.19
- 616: 23.04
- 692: 21.59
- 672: 21.97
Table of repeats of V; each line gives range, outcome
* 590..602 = 24.15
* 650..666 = 23.38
